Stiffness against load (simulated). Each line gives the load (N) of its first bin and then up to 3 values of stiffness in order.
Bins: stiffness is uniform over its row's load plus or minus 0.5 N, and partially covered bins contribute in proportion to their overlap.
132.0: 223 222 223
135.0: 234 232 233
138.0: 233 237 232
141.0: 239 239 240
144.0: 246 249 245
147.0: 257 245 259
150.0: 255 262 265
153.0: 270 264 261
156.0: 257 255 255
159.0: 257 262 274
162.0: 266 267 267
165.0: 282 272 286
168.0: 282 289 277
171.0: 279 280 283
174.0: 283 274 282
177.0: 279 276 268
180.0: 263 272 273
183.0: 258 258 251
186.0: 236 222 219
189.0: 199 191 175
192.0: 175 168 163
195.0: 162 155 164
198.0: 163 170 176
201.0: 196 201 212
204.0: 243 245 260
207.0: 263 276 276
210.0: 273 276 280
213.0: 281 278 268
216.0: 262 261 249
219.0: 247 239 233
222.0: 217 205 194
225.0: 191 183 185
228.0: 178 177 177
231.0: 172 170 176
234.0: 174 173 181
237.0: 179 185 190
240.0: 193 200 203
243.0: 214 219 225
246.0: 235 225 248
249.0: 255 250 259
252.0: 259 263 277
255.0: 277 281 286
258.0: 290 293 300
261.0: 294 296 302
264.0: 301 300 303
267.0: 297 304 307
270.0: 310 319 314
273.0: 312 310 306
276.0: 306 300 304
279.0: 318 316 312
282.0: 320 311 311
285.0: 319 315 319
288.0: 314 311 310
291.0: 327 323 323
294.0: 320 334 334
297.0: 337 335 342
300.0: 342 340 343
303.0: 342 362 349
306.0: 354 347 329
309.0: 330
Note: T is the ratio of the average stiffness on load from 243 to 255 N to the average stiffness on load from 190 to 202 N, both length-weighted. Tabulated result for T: 1.44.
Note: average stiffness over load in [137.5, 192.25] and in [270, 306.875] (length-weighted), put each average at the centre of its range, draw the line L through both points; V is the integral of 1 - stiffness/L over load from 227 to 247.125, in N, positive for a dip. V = 7.1 N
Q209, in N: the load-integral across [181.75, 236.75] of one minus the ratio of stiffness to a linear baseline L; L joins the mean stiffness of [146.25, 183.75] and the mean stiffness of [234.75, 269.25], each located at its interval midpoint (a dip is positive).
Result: 9.70 N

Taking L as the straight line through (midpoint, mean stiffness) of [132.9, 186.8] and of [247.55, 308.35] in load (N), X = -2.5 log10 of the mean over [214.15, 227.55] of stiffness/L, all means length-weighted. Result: 0.25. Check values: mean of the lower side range 259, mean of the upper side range 310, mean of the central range 227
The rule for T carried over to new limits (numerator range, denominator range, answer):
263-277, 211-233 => 1.38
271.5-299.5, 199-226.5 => 1.33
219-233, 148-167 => 0.74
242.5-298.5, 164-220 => 1.22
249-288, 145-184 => 1.11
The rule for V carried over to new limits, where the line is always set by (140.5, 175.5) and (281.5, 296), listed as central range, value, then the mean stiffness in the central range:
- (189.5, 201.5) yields 4.6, 172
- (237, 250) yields 3.6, 216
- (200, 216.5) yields 1.9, 253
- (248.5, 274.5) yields 1.4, 291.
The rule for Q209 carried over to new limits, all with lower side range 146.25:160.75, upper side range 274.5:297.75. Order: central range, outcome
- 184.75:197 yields 3.76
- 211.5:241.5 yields 8.31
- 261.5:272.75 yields 0.14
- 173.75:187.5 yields 0.36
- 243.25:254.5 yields 2.05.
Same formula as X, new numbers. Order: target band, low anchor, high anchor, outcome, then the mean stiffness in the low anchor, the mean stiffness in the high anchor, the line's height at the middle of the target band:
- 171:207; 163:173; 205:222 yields 0.20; 279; 262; 271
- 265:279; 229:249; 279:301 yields -0.11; 198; 323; 279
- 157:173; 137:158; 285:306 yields -0.05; 250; 331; 260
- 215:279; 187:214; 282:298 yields 0.10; 215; 321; 270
